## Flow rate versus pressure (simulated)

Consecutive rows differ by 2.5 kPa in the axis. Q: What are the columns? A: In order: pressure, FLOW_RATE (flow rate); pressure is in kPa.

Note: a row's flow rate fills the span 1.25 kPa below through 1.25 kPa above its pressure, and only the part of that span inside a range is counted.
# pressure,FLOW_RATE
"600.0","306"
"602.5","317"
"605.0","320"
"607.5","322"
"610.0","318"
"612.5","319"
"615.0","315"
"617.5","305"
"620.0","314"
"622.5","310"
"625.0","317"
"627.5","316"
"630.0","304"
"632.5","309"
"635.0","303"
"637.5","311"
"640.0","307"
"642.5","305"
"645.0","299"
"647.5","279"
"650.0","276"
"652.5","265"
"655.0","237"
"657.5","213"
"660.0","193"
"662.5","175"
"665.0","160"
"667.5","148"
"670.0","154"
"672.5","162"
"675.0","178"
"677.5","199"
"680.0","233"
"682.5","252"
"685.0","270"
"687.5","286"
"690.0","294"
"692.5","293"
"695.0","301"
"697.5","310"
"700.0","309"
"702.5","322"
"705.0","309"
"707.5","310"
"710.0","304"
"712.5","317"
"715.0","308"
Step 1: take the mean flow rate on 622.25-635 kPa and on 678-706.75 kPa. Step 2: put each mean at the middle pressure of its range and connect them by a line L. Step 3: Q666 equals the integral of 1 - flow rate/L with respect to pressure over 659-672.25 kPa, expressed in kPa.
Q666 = 5.9 kPa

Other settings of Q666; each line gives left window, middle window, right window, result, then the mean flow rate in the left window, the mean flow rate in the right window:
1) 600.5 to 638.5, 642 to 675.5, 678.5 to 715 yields 9.64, 313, 293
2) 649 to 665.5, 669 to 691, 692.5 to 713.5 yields 3.35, 219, 309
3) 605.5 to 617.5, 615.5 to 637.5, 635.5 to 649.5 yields -0.12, 317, 299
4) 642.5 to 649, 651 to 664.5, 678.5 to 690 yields 3.26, 292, 263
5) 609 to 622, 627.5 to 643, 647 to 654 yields -0.94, 314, 271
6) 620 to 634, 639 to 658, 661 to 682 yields -2.03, 311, 179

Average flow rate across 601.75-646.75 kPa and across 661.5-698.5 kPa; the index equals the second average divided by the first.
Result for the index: 0.7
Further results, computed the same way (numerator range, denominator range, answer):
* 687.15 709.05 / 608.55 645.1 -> 0.98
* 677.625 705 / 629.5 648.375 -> 0.94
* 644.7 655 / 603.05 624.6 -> 0.86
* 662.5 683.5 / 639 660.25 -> 0.69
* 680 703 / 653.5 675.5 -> 1.60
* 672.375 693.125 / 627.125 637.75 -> 0.79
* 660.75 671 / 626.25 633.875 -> 0.52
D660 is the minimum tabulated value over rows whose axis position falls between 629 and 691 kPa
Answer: 148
